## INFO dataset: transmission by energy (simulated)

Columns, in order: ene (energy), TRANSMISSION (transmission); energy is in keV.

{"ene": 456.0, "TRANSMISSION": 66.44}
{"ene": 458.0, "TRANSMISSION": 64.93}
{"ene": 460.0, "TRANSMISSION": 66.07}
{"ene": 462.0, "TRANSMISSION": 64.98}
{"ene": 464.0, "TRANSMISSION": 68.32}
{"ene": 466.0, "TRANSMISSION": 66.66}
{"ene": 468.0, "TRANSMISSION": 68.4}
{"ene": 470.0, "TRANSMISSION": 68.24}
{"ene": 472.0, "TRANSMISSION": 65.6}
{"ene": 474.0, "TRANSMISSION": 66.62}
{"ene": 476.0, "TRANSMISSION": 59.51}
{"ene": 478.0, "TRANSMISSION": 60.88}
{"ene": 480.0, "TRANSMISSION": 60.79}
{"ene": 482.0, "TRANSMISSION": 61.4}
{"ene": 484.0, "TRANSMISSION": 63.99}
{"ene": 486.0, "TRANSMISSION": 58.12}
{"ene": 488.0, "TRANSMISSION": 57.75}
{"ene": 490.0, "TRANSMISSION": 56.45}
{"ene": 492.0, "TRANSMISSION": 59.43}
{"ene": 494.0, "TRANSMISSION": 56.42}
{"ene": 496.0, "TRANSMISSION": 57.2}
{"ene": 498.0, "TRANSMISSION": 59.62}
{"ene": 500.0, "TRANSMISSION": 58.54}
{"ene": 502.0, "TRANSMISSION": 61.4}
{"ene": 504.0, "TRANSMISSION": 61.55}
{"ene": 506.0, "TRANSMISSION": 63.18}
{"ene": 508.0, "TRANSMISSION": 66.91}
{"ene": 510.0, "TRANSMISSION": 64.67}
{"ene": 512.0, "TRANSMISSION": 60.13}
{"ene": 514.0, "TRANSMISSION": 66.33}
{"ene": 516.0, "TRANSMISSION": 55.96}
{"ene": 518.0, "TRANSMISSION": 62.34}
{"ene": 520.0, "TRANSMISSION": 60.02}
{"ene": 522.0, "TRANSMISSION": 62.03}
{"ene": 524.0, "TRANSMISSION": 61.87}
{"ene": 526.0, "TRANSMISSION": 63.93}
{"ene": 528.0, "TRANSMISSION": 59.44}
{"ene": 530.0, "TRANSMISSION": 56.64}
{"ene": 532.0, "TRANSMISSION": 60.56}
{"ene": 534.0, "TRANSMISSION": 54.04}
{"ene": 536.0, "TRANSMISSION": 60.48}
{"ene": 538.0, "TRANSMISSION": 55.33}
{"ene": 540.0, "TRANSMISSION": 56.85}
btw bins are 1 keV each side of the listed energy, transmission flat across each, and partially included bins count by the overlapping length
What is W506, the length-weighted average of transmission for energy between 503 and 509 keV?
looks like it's 63.9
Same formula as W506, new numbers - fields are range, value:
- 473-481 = 61.9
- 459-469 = 66.9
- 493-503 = 58.6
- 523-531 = 60.5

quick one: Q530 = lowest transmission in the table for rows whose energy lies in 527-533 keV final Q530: 56.64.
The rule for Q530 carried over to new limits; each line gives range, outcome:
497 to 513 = 58.54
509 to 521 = 55.96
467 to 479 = 59.51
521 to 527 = 61.87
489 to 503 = 56.42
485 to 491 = 56.45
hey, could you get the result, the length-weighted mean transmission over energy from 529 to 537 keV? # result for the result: 57.9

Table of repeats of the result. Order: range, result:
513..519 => 61.5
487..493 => 57.9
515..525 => 60.4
